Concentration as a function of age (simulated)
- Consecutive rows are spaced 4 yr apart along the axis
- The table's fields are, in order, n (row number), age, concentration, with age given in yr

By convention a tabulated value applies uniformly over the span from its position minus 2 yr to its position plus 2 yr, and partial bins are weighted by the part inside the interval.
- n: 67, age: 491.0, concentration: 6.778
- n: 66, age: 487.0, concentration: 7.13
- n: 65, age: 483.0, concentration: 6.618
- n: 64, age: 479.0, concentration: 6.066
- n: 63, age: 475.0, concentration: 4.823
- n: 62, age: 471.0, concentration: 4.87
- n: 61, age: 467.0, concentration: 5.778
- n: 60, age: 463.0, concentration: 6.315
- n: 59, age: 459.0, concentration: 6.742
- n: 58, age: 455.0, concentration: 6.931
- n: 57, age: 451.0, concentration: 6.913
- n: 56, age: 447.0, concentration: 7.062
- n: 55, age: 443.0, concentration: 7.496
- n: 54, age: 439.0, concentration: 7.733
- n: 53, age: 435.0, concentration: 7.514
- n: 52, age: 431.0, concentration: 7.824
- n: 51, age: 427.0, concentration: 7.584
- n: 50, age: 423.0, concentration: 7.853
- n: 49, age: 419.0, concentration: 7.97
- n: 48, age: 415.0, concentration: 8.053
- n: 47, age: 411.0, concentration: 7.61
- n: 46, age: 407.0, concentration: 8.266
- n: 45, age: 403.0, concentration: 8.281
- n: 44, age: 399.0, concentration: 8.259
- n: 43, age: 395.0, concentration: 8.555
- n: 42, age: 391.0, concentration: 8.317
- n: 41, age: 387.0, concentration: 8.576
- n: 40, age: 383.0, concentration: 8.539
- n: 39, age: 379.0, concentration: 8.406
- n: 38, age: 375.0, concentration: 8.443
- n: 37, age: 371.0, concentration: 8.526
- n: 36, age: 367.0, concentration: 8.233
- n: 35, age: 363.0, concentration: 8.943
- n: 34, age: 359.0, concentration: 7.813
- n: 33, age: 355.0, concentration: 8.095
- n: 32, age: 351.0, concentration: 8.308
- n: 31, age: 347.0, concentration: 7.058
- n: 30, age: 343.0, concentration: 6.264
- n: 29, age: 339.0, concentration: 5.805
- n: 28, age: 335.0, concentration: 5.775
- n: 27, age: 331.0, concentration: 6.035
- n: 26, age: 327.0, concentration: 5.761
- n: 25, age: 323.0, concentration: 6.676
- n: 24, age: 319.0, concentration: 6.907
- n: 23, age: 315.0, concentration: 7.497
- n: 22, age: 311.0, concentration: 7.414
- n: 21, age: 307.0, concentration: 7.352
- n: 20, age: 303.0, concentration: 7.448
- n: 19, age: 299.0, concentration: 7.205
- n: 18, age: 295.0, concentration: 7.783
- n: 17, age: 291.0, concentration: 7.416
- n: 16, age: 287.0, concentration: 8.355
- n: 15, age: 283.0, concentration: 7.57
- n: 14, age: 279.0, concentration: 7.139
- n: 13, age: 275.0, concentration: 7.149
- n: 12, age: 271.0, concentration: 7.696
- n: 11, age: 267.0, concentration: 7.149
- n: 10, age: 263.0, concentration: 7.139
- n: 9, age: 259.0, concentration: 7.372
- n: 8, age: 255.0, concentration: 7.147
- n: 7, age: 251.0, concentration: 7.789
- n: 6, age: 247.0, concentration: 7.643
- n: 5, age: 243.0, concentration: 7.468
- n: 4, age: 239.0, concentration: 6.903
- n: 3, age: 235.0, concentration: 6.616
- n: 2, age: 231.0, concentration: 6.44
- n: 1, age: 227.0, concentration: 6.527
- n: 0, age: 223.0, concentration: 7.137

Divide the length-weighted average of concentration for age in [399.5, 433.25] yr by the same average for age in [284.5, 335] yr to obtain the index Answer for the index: 1.12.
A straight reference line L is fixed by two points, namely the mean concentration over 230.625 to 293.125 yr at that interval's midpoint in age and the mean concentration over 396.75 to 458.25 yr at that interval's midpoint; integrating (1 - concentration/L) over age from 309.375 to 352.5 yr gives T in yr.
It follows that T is 4.7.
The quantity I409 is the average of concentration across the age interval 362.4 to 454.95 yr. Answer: 8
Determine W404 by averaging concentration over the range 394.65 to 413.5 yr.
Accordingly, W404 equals 8.16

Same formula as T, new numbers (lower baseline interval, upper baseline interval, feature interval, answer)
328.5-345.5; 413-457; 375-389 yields -3.75 yr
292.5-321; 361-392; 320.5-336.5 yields 3.37 yr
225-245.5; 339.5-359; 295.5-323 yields -0.49 yr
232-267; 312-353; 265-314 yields -3.78 yr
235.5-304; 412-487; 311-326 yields 0.59 yr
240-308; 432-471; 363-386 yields -4.41 yr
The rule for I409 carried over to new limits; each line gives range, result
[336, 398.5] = 7.96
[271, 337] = 7.11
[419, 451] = 7.56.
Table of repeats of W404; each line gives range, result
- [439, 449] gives 7.37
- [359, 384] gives 8.46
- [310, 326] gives 7.02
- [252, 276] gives 7.3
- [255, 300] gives 7.44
